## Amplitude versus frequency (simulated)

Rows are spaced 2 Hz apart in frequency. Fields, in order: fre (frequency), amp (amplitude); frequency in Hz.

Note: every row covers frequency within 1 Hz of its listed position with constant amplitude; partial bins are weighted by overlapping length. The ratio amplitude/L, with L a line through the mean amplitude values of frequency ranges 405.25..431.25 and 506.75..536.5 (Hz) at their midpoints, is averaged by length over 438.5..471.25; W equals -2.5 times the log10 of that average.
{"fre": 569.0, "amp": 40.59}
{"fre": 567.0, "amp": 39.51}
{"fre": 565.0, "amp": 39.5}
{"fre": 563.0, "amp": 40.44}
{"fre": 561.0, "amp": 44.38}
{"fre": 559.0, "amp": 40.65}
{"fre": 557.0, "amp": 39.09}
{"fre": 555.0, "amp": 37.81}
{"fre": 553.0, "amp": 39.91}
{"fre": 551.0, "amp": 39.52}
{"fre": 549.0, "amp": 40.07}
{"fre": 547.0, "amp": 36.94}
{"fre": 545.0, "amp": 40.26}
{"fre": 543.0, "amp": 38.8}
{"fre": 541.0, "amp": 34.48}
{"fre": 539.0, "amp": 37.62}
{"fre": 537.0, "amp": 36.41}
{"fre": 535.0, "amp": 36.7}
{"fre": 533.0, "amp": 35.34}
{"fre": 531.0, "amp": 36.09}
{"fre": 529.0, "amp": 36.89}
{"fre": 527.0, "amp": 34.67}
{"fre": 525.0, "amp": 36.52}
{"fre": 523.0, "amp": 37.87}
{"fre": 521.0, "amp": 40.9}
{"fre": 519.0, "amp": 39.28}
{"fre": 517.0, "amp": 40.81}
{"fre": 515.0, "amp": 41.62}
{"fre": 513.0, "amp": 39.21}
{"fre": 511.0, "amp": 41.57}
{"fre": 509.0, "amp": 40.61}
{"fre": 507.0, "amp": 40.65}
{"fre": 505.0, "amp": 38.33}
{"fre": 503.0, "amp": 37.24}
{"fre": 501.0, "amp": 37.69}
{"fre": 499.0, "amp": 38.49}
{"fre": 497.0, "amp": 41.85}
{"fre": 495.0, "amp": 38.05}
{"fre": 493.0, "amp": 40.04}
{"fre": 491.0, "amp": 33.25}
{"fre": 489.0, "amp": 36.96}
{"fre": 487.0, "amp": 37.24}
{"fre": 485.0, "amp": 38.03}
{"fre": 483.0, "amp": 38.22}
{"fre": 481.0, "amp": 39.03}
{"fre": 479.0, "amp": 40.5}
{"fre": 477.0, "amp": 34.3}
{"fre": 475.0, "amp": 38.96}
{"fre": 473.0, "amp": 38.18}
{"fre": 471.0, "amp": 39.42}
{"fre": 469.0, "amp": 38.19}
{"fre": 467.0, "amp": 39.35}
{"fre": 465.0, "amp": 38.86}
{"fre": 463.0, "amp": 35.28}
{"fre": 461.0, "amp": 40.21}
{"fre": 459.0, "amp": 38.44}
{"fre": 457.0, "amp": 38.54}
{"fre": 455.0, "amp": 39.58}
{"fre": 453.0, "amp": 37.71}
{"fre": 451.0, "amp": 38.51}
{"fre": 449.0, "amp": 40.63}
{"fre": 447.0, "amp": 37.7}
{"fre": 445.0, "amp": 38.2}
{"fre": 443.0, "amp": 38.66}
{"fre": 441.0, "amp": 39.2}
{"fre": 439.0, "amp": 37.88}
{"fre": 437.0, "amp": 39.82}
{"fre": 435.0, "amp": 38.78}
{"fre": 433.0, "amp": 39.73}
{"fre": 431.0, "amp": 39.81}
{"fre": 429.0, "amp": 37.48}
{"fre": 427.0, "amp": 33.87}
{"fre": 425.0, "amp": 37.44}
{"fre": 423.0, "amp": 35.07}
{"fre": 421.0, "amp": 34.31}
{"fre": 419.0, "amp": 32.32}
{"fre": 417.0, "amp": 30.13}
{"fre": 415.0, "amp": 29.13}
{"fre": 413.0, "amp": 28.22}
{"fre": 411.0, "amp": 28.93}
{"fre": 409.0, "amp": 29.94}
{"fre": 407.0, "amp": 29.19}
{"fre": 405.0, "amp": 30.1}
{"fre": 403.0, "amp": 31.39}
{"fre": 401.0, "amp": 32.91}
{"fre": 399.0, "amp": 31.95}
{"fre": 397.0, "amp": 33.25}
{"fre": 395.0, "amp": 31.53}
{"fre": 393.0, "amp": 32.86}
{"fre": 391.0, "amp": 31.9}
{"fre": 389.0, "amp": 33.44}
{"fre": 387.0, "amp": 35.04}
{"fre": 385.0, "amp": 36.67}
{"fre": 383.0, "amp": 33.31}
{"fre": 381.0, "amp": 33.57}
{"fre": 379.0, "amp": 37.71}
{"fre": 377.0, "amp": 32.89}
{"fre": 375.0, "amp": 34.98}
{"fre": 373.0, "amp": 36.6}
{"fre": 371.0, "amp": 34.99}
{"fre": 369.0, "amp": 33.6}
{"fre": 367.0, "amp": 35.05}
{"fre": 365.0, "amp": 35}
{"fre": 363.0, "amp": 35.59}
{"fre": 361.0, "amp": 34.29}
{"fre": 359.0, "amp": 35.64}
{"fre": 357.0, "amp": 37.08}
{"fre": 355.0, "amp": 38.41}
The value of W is -0.12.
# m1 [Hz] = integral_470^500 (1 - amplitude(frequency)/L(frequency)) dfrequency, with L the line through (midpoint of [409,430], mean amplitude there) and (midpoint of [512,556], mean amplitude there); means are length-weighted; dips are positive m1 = -2.1 Hz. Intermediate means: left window 32.6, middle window 38.2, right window 38.1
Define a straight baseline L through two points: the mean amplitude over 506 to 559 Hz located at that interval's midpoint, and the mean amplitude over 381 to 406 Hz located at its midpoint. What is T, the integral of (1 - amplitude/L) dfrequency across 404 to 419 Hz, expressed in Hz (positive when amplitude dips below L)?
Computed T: 1.8 Hz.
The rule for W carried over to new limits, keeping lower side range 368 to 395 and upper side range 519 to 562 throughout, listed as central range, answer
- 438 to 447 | -0.08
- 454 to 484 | -0.06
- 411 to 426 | 0.10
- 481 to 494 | -0.02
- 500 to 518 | -0.07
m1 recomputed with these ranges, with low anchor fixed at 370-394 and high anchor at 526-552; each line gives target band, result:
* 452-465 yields -0.9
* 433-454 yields -1.9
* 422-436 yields -0.8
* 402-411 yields 1.3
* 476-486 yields -0.5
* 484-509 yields -1.2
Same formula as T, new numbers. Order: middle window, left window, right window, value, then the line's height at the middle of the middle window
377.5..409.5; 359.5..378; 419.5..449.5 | 2.7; 35.9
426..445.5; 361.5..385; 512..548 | -1.2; 36.1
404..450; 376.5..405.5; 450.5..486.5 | 0.9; 35.7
